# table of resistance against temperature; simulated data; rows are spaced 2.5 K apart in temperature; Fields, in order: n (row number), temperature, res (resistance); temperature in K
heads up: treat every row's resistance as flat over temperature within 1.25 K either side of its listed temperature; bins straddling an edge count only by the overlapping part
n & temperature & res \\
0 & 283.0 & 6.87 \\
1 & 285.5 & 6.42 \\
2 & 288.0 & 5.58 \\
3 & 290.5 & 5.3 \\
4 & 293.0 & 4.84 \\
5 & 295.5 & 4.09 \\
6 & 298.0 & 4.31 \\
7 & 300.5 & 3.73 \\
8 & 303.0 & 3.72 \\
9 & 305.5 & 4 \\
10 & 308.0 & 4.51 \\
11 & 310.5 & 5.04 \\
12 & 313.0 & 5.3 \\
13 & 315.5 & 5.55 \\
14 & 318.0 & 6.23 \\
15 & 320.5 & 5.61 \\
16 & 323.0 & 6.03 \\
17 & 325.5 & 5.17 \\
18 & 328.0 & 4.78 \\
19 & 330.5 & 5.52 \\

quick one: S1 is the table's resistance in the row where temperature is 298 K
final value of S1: 4.31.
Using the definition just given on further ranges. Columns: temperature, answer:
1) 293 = 4.84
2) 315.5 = 5.55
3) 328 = 4.78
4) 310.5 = 5.04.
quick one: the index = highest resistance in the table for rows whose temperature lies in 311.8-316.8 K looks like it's 5.55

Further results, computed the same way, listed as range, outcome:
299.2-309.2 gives 4.51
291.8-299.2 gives 4.84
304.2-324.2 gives 6.23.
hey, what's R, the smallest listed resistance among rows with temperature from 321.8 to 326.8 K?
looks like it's 5.17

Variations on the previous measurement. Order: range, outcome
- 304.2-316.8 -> 4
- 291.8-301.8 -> 3.73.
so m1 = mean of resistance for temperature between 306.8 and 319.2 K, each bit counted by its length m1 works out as 5.33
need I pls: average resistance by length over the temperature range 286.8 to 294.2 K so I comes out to 5.24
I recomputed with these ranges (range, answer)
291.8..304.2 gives 4.14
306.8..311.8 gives 4.78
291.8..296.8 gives 4.46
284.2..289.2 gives 6.01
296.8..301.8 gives 4.01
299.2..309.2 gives 3.99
